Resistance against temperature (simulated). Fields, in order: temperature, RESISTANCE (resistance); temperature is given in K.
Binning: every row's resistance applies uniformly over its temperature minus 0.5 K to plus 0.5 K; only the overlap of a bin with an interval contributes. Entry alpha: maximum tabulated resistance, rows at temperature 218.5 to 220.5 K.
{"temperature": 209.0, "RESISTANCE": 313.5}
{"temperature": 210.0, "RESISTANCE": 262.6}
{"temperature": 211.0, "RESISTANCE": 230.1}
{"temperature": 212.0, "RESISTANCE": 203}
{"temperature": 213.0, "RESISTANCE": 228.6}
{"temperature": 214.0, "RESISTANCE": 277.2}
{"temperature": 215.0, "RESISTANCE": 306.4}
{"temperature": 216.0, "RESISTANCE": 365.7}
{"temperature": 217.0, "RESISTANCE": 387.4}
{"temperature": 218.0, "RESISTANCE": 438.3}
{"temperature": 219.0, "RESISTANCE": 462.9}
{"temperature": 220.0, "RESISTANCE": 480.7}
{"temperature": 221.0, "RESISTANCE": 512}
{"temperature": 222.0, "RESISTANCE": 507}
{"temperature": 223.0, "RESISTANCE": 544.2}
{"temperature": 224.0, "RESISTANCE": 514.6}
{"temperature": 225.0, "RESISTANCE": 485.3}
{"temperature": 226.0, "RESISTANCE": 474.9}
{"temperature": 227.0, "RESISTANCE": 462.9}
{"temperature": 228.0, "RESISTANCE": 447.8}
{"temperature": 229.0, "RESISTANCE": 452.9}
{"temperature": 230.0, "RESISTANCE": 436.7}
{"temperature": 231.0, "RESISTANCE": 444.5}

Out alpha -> 480.7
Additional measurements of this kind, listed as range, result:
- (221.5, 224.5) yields 544.2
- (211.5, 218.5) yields 438.3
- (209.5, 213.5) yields 262.6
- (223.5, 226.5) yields 514.6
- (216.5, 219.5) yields 462.9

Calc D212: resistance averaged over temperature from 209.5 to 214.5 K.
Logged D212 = 240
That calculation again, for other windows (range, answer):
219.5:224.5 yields 512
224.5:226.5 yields 480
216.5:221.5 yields 456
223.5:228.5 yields 477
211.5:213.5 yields 216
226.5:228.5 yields 455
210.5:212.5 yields 217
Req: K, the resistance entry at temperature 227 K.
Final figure 462.9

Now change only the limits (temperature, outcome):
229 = 452.9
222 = 507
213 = 228.6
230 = 436.7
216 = 365.7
